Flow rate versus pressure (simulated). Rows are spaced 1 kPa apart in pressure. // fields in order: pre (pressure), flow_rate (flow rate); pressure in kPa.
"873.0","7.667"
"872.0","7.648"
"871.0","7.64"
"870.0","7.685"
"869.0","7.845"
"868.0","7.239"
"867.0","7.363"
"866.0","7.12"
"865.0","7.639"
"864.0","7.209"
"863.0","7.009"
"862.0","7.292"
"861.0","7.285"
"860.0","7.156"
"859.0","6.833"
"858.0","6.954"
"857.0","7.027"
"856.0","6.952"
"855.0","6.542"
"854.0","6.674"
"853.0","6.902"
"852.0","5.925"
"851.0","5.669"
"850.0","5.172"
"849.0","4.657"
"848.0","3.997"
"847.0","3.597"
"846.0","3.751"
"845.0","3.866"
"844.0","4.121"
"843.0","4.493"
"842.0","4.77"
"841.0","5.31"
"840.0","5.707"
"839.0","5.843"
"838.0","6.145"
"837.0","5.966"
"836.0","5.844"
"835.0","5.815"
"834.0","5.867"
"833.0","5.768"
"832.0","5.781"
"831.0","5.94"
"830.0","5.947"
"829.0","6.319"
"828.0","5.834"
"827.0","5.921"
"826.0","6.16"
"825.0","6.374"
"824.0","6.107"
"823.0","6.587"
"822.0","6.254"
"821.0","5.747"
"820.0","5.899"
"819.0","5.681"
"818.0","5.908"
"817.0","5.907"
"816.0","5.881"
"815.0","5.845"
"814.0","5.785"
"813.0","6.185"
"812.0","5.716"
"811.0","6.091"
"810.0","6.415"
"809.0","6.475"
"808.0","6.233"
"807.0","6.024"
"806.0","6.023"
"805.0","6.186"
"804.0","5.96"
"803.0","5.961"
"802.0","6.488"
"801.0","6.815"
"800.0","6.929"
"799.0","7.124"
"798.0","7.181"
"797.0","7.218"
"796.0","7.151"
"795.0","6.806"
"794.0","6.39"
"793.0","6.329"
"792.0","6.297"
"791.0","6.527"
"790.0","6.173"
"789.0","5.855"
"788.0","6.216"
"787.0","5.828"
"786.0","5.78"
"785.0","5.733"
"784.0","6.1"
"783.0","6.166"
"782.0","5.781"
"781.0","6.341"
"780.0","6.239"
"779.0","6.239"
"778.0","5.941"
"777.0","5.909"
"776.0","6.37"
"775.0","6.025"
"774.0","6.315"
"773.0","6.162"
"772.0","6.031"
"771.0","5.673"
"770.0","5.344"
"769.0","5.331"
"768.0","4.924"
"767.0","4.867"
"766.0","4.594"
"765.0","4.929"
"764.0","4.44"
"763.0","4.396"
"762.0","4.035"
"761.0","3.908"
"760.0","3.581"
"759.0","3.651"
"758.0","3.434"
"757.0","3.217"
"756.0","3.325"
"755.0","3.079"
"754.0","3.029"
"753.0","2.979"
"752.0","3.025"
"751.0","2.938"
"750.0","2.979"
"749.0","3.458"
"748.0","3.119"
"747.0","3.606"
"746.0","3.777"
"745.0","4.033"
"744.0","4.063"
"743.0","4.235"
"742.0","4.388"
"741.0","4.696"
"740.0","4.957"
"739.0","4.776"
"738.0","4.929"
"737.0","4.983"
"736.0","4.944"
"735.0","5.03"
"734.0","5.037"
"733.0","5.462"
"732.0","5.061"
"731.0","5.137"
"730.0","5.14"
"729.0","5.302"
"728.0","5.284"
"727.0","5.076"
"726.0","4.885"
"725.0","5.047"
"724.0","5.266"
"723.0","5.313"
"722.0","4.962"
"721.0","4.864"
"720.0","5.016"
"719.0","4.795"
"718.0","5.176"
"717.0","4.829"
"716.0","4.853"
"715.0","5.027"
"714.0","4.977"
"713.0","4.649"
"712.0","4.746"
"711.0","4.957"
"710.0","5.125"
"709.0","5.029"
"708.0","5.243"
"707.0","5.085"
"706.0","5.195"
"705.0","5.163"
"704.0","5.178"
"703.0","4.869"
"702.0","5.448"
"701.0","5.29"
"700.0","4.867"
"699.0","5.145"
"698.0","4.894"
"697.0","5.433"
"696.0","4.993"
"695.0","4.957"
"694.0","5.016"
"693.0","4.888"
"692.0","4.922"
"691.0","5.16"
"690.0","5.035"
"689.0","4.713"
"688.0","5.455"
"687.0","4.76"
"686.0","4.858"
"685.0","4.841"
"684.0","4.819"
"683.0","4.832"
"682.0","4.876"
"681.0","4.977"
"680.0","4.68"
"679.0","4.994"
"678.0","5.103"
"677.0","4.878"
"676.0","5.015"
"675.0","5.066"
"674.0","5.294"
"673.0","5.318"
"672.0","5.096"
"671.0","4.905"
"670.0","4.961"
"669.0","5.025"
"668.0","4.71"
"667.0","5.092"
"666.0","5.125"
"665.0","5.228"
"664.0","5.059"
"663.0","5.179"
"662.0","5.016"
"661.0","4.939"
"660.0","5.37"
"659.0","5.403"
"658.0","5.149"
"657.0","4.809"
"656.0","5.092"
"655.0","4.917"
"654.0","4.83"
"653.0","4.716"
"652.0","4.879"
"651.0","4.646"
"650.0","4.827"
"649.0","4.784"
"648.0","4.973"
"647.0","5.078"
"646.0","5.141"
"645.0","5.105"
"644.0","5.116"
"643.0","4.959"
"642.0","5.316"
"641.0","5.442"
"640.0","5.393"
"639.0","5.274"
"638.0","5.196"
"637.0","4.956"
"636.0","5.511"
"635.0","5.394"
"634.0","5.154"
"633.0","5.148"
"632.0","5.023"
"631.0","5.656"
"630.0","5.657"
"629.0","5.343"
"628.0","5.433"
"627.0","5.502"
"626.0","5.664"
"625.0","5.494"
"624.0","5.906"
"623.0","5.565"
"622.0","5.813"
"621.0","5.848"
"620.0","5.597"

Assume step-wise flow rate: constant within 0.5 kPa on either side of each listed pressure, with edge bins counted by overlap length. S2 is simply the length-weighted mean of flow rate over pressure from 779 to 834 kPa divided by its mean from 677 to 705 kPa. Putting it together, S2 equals 1.2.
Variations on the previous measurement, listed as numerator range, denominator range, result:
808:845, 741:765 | 1.60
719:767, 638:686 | 0.86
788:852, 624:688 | 1.15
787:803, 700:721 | 1.31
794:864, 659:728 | 1.20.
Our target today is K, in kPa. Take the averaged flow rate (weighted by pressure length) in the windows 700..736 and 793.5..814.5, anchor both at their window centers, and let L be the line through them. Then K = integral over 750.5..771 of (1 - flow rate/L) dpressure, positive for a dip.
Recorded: 6.3 kPa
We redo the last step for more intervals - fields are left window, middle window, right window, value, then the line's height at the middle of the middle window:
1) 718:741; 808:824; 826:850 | -2.4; 5.24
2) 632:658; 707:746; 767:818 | 5.1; 5.67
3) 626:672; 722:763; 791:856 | 9.5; 5.55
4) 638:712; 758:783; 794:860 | 1.6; 5.62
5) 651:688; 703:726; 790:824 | 1.7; 5.42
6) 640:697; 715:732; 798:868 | 1.0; 5.36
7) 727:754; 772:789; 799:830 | -2.4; 5.31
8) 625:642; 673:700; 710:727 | 0.7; 5.12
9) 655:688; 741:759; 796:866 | 6.6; 5.53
